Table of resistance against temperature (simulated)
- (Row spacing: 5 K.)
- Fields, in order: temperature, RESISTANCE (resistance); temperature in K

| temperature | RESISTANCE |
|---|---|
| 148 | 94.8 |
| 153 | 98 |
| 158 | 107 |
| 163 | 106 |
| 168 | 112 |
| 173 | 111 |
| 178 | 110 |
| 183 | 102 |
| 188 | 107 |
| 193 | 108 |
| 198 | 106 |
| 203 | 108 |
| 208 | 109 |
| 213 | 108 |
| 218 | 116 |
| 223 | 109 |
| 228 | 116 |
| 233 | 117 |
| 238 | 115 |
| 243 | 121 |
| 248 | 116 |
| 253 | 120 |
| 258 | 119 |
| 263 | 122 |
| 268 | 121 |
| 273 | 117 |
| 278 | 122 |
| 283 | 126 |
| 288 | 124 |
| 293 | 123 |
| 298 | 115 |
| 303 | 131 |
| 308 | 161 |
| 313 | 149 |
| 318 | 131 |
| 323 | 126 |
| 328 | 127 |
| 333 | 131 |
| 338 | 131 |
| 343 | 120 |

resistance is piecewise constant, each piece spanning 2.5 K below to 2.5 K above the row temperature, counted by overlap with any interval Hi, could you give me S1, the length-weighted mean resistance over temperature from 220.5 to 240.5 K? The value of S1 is 114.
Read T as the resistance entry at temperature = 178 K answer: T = 110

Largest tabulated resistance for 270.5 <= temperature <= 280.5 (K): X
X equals 122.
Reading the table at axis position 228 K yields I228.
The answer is 116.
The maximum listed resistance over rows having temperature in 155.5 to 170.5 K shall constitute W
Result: 112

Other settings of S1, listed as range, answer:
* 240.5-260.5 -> 119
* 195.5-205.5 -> 107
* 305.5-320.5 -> 147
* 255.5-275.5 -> 120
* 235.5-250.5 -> 117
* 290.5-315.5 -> 136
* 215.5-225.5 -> 112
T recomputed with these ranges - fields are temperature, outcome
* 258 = 119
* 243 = 121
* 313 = 149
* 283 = 126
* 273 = 117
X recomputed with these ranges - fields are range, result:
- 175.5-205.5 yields 110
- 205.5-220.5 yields 116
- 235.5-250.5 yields 121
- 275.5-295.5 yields 126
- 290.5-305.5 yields 131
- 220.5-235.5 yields 117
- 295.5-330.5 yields 161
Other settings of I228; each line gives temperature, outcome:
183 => 102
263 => 122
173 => 111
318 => 131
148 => 94.8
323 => 126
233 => 117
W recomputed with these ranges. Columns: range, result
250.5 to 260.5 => 120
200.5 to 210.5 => 109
